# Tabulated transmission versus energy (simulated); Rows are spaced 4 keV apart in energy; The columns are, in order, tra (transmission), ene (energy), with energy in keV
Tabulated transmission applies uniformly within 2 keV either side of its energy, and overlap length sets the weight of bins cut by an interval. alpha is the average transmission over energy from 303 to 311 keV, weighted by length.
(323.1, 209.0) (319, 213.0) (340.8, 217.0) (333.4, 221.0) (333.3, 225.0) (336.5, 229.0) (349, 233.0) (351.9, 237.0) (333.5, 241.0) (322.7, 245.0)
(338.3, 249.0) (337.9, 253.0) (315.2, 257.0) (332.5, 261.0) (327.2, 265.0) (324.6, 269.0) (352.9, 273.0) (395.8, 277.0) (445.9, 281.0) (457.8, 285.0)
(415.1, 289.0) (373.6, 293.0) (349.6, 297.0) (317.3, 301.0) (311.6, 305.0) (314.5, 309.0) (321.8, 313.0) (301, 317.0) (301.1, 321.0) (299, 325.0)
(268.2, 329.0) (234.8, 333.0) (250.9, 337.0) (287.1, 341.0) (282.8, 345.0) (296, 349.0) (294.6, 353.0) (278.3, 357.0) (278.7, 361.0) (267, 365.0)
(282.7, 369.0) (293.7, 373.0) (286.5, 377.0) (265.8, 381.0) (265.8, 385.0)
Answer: 313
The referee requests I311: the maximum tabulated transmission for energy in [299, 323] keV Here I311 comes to 321.8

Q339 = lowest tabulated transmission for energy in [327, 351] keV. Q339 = 234.8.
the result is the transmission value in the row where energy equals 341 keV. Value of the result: 287.1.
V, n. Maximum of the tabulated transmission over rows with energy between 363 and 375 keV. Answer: 293.7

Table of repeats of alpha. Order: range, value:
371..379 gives 290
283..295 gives 416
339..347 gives 285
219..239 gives 341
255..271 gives 325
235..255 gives 337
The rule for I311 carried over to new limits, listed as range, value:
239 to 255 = 338.3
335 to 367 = 296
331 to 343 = 287.1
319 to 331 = 301.1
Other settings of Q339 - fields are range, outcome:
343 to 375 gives 267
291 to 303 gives 317.3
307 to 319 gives 301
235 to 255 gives 322.7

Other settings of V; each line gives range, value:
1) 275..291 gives 457.8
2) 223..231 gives 336.5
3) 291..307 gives 373.6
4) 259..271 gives 332.5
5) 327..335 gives 268.2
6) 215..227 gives 340.8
